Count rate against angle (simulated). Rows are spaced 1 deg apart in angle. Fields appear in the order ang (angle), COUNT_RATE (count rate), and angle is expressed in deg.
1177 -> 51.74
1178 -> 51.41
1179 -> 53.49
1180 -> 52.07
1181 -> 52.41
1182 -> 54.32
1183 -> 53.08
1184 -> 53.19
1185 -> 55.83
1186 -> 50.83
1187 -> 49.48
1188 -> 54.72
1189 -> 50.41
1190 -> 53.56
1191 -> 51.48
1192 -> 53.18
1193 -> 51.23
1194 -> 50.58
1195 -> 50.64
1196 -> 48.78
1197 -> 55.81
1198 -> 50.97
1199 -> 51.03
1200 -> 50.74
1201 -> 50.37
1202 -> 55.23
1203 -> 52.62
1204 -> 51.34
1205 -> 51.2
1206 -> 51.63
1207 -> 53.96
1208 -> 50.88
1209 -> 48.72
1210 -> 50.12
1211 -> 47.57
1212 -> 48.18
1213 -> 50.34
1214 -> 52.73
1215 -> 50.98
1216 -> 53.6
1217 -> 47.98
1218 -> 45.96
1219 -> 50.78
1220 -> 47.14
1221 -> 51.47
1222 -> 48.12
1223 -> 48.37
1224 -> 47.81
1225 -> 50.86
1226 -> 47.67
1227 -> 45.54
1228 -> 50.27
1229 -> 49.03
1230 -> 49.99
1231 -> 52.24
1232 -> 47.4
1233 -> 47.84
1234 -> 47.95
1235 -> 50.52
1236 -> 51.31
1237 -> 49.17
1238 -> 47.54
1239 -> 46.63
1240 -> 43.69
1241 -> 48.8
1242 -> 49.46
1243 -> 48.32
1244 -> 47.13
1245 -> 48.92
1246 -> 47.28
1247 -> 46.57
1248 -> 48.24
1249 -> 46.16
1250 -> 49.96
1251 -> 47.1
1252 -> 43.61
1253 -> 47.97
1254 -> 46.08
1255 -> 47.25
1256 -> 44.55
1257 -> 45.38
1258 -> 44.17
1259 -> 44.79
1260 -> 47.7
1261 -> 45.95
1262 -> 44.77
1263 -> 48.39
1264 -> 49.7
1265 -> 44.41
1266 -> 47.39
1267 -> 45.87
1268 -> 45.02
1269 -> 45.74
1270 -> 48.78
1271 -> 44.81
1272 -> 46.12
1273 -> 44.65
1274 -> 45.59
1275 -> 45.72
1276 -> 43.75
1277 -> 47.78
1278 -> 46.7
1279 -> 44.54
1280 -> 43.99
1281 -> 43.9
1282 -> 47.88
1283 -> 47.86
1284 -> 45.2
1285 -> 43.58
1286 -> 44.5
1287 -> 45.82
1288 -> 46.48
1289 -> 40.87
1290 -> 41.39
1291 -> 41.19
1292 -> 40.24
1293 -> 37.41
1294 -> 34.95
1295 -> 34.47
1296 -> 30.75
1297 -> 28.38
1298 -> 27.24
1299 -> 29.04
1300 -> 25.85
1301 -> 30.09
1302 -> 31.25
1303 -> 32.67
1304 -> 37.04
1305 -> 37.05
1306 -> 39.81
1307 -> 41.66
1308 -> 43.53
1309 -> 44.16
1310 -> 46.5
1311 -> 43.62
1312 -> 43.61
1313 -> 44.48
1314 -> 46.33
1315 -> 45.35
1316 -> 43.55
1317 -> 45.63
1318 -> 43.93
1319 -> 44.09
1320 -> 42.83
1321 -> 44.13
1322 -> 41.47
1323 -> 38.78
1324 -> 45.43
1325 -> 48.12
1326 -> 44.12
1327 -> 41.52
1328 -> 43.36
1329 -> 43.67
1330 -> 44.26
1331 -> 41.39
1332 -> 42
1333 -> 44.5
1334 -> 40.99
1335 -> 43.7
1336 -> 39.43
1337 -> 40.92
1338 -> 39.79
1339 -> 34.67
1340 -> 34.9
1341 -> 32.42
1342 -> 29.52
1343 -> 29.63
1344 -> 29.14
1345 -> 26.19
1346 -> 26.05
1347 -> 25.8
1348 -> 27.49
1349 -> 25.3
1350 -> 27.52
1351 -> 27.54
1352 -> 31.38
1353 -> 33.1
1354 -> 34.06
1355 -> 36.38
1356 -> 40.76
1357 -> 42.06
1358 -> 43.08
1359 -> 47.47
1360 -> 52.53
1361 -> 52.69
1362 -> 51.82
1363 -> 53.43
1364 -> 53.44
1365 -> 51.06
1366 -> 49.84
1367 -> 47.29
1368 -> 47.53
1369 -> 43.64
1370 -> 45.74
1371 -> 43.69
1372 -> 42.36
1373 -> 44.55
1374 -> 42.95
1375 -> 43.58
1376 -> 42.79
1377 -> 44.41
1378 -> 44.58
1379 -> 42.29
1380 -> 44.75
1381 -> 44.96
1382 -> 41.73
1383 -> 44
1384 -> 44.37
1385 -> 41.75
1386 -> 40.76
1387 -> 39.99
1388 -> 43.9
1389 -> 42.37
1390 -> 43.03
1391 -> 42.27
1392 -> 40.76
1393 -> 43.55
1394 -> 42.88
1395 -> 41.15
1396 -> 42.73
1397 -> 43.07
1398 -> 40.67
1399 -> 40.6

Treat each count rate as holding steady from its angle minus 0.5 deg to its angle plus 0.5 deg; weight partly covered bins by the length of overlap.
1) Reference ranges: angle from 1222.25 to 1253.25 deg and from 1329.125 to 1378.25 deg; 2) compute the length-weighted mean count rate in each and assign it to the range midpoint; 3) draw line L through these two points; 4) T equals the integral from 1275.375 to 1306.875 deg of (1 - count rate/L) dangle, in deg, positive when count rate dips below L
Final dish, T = 3.8 deg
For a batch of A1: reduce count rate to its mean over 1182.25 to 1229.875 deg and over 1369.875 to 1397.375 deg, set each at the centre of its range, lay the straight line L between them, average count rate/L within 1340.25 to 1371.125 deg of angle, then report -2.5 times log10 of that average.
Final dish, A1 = 0.14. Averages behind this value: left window 50.8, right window 43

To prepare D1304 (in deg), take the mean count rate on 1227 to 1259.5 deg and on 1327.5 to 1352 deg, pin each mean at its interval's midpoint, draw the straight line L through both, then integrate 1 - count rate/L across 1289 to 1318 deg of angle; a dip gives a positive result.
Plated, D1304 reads 1.0 deg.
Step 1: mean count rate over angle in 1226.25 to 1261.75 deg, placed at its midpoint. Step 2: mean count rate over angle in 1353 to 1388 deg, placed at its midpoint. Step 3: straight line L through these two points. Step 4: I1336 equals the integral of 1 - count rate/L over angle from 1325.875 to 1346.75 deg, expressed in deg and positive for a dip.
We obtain 3.7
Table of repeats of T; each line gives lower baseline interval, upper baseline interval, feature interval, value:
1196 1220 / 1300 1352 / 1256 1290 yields -1.2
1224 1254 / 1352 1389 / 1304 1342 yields 3.0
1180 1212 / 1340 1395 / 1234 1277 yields 1.0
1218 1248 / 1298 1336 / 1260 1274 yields -0.2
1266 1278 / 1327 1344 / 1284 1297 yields 1.2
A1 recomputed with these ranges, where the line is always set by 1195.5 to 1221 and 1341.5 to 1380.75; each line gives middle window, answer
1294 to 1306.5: 0.35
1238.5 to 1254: 0.02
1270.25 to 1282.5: 0.01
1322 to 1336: -0.01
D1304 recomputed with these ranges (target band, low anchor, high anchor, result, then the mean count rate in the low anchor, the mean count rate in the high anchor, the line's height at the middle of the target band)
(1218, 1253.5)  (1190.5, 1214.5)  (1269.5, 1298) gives -0.5 deg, 51.2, 42.5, 47.6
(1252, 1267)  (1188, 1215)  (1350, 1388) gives 0.7 deg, 51.3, 43.5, 48.6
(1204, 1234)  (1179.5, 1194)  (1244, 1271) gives 0.1 deg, 52.5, 46.6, 49.8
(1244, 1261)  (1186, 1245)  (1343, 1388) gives 0.4 deg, 50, 40.9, 47.8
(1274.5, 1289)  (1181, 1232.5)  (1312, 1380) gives 0.1 deg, 50.8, 41.1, 45.6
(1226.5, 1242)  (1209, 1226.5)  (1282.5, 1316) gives -0.4 deg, 49.4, 39.2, 47.3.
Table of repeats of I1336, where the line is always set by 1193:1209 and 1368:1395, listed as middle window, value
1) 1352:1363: 0.2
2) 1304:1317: 0.9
